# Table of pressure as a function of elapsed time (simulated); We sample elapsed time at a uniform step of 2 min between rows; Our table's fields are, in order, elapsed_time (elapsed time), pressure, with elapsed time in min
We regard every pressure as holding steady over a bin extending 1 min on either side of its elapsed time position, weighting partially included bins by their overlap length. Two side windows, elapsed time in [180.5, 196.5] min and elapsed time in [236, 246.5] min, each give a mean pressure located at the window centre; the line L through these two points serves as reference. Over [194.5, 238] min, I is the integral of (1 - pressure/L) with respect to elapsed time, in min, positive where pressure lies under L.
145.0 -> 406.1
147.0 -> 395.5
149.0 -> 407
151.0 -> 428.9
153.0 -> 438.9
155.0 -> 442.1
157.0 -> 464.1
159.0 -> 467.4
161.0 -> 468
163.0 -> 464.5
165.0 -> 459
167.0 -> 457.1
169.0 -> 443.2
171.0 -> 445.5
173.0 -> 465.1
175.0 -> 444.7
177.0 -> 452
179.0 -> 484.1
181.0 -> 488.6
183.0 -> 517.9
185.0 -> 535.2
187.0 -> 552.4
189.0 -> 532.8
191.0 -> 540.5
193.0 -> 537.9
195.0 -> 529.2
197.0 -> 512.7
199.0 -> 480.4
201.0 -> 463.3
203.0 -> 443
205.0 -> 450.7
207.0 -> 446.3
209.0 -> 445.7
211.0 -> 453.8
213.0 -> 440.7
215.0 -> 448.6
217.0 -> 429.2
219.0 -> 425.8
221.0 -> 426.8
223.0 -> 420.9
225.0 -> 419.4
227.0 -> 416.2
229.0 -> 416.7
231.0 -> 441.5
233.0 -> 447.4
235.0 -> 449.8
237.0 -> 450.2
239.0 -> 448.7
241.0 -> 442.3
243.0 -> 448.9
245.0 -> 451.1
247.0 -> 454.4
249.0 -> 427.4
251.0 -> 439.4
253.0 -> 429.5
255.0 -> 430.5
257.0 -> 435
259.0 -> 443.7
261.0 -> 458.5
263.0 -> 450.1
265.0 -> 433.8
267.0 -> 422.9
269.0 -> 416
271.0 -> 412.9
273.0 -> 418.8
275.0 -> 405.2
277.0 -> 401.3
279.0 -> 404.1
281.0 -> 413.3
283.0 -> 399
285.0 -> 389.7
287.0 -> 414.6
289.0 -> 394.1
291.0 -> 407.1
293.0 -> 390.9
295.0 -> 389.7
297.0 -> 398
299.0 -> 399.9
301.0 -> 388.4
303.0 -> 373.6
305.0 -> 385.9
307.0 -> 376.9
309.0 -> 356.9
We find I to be 3.6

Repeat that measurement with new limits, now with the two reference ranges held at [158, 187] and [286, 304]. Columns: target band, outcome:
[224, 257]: -0.6 min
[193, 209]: -0.8 min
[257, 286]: -0.7 min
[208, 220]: 0.2 min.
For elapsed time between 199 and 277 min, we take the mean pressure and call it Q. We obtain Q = 437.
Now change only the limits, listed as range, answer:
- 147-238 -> 461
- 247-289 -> 422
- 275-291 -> 403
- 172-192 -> 501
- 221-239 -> 433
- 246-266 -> 440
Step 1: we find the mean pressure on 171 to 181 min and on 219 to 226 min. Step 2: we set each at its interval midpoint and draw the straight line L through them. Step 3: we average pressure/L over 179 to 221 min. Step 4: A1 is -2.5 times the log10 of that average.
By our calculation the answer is -0.09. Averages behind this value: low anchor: 463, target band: 482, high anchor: 423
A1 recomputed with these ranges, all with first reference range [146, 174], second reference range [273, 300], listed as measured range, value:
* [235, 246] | -0.08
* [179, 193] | -0.20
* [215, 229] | 0.00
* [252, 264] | -0.08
